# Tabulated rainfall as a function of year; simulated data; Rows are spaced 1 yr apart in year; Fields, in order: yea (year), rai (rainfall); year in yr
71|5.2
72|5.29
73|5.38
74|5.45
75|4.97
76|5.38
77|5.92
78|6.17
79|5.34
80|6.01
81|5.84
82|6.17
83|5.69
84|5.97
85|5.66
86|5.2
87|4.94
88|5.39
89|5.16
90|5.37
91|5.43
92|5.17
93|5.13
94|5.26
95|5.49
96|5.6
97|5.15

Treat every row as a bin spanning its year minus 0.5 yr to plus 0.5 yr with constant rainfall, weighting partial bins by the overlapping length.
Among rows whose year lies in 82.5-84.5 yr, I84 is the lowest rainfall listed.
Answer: 5.69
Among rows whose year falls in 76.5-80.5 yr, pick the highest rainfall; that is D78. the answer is 6.17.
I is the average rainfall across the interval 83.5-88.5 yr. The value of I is 5.43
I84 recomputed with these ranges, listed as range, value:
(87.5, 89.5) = 5.16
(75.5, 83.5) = 5.34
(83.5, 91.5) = 4.94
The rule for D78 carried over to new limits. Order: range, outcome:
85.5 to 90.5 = 5.39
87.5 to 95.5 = 5.49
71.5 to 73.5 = 5.38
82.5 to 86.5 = 5.97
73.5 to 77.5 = 5.92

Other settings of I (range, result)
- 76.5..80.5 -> 5.86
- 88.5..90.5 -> 5.27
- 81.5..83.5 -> 5.93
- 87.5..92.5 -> 5.3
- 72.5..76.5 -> 5.29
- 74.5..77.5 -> 5.42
